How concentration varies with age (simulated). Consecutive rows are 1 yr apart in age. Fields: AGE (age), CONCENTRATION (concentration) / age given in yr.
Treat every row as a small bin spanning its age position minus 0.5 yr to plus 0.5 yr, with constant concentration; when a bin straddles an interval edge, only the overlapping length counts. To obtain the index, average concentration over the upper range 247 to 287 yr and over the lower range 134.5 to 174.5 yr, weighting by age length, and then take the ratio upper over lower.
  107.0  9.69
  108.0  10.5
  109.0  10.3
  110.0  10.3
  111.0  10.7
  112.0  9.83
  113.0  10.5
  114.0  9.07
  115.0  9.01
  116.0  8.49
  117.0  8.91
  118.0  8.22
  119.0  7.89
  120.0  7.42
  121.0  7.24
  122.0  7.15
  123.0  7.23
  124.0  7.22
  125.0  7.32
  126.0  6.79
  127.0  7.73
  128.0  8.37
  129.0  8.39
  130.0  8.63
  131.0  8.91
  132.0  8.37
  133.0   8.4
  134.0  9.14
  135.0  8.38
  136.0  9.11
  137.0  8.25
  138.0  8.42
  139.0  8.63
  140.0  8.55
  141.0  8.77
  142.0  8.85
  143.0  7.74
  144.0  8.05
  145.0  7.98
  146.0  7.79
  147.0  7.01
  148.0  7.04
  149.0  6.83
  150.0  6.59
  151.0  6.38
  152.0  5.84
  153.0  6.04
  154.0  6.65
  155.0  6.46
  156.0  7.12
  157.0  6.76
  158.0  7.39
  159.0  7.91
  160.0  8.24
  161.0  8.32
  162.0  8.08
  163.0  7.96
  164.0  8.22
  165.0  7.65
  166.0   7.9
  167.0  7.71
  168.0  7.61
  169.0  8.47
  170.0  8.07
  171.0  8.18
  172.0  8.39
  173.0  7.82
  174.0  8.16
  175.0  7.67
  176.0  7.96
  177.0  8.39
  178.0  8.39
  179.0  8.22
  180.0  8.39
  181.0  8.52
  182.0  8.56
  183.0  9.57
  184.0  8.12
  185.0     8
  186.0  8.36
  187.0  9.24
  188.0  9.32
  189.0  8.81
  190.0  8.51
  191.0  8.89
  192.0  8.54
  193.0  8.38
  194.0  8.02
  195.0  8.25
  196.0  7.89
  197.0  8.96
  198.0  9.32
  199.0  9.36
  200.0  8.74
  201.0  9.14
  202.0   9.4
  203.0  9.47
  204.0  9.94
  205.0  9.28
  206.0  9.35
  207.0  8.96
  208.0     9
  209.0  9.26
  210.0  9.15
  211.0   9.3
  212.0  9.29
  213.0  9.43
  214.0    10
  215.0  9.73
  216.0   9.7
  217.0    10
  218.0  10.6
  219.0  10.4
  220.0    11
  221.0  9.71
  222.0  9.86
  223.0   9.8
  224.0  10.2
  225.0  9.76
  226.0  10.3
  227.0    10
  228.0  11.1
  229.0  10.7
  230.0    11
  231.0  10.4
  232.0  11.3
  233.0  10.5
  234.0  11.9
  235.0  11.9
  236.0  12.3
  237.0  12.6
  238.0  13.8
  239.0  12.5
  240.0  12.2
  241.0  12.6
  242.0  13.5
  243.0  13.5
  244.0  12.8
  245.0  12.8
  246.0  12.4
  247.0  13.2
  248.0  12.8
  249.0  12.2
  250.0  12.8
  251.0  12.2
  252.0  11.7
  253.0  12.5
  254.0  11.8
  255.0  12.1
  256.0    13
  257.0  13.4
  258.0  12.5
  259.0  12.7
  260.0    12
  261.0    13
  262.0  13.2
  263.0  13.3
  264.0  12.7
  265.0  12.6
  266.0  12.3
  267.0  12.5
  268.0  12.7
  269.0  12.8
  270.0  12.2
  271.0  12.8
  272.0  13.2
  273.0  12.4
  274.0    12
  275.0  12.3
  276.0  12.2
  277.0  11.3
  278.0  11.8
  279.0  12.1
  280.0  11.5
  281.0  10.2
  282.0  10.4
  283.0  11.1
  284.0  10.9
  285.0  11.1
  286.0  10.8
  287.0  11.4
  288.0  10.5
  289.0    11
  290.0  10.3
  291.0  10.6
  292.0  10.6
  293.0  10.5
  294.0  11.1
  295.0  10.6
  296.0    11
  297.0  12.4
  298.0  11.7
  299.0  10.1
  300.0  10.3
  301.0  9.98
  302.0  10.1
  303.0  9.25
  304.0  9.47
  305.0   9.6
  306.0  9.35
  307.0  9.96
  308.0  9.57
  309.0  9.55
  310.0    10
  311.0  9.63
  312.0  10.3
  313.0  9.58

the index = 1.58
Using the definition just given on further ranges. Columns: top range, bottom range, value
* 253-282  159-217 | 1.43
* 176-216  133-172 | 1.15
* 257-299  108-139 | 1.37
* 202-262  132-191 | 1.40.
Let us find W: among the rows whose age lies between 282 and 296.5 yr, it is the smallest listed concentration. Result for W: 10.3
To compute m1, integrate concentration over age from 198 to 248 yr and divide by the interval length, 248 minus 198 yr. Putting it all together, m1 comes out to 10.7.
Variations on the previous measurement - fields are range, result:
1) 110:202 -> 8.17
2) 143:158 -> 6.94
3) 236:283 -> 12.4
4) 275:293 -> 11.1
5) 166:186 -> 8.22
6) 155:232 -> 8.91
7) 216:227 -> 10.1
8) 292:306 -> 10.4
